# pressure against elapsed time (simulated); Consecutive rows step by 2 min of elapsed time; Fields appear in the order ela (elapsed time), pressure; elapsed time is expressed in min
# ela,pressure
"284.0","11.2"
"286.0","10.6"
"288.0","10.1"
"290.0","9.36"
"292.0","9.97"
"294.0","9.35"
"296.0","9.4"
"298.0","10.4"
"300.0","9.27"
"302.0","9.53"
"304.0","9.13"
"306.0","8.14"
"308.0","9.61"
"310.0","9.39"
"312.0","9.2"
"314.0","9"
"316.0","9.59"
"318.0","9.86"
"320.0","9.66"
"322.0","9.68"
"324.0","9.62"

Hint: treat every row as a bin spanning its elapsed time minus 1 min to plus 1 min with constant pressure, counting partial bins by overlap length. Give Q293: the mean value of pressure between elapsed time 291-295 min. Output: 9.66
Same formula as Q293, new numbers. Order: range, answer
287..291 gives 9.73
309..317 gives 9.29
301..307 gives 8.93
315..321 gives 9.7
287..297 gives 9.64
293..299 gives 9.72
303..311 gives 9.07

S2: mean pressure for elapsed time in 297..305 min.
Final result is 9.58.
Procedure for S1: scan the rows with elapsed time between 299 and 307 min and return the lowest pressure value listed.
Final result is 8.14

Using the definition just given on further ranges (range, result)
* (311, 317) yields 9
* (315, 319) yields 9.59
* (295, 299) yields 9.4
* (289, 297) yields 9.35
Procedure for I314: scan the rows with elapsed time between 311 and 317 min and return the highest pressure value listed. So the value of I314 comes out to 9.59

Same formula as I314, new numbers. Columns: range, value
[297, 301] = 10.4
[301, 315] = 9.61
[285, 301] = 10.6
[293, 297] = 9.4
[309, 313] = 9.39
